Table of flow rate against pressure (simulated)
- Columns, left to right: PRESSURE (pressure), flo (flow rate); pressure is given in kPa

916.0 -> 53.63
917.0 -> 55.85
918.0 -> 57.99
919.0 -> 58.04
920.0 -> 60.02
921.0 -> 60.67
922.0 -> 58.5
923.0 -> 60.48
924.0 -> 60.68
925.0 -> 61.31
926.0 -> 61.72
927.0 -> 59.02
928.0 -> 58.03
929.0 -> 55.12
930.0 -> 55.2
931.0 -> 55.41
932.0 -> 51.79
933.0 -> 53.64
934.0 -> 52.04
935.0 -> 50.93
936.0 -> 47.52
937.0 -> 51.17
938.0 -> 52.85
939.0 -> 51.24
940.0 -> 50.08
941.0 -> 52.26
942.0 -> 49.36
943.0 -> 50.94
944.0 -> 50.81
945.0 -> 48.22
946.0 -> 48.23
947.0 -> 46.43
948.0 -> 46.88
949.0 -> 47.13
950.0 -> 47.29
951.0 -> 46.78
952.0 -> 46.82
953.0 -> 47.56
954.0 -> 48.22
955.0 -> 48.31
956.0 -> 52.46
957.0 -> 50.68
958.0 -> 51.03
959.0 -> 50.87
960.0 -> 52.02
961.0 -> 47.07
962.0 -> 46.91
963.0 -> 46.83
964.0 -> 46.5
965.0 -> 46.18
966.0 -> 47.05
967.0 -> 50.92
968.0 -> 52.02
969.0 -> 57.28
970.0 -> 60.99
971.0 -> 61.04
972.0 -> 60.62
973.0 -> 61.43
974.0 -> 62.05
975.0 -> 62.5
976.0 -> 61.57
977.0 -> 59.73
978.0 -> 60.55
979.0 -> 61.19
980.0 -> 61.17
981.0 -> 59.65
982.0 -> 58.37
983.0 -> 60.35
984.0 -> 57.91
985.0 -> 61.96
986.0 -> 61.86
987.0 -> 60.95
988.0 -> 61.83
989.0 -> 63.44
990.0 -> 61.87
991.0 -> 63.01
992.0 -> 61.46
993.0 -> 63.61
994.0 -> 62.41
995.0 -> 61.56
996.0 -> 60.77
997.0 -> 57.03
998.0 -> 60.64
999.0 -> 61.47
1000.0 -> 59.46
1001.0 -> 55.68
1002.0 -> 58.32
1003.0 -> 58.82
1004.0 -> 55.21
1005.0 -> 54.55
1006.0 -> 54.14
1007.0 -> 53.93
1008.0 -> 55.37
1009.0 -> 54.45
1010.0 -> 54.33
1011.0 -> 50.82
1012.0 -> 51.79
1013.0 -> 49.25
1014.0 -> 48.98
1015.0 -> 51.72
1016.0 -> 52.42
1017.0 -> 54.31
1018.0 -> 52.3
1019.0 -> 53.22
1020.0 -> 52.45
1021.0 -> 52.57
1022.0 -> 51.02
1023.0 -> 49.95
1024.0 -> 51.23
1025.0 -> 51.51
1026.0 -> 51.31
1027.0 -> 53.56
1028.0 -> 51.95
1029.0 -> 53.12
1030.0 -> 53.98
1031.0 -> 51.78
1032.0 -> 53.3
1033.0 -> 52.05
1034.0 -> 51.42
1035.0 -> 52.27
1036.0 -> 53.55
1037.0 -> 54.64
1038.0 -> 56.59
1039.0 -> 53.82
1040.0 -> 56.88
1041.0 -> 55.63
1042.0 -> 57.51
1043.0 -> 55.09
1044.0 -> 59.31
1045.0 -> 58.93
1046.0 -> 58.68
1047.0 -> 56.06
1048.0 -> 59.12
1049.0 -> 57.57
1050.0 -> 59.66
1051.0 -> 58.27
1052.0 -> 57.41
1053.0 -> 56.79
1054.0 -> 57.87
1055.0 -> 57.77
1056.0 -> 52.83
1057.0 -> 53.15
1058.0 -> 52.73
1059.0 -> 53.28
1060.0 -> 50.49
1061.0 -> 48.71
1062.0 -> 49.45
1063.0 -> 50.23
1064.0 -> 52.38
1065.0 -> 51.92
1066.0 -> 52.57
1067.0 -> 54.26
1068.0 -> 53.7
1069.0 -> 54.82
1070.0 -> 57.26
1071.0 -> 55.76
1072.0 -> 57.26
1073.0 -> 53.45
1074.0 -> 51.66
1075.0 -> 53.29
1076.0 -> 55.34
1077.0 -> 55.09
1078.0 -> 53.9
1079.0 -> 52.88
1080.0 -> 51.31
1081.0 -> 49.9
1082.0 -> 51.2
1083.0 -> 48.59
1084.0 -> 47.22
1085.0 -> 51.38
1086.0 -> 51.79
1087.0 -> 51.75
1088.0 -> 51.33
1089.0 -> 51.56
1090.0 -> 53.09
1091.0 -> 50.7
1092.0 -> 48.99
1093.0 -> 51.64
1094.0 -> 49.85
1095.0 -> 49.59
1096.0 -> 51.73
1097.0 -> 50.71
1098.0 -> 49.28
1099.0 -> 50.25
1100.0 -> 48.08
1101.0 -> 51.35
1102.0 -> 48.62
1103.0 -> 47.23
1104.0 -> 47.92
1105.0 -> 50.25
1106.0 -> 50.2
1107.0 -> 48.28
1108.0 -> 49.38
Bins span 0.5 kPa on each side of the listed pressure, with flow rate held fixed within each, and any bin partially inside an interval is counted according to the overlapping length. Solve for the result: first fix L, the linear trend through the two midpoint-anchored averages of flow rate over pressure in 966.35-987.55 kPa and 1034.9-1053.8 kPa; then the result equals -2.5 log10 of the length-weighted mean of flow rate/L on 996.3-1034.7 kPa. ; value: 0.08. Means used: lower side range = 59.6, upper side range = 56.8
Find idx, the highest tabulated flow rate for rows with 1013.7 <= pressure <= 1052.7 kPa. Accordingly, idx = 59.66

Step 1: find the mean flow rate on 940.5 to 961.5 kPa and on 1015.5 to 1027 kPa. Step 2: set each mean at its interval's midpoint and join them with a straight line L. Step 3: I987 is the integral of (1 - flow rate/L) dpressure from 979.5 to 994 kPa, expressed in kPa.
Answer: -3.1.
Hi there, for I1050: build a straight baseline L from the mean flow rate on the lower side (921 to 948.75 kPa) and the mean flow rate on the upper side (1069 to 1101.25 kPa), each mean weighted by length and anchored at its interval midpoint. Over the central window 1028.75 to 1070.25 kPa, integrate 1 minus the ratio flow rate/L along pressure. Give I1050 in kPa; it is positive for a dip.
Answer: -2.0 kPa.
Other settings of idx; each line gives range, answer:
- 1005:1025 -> 55.37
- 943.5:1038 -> 63.61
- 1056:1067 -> 54.26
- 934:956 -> 52.85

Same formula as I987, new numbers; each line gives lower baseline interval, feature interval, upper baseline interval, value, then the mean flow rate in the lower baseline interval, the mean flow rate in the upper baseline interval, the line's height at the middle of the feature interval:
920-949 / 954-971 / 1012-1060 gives 1.0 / 53.6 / 54.2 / 53.7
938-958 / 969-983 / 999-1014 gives -2.4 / 49.1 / 54.8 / 51.8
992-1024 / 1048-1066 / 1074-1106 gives -0.5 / 55.3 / 50.8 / 52.6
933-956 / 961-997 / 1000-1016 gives -4.5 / 49.3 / 54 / 51.8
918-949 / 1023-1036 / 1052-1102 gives 0.1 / 53.9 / 52.3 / 52.8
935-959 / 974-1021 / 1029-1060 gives -4.8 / 49.3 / 55.5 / 52.5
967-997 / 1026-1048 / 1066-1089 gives 0.5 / 60.6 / 52.8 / 56.1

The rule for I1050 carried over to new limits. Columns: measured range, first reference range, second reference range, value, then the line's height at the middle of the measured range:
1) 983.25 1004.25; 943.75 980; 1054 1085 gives -3.2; 52.5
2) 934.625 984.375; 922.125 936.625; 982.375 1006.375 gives 4.4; 57.8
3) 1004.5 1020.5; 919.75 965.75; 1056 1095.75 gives -0.2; 52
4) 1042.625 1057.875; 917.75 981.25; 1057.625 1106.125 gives -1.5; 52.1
